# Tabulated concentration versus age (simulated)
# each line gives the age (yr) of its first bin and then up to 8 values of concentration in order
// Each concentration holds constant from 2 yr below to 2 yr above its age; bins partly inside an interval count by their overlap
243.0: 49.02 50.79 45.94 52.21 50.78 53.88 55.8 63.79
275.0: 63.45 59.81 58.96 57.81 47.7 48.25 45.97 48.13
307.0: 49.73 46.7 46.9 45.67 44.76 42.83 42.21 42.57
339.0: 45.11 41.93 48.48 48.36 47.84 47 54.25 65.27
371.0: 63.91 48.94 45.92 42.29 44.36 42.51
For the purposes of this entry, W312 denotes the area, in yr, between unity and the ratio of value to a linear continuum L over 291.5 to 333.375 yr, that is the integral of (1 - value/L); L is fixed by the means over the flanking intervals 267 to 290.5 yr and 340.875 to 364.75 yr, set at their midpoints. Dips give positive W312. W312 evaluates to 6.3 yr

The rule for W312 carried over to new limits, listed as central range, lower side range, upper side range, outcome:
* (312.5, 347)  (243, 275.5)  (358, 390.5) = 5.24 yr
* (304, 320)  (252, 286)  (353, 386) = 2.15 yr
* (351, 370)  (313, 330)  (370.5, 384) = -2.19 yr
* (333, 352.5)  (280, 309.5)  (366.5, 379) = 3.32 yr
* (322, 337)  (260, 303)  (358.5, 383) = 3.13 yr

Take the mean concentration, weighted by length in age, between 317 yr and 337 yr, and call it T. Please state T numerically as 43.6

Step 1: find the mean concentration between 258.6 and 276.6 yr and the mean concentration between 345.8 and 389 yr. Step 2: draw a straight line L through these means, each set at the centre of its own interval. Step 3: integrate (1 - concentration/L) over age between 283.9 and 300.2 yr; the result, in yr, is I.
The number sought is 1.6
